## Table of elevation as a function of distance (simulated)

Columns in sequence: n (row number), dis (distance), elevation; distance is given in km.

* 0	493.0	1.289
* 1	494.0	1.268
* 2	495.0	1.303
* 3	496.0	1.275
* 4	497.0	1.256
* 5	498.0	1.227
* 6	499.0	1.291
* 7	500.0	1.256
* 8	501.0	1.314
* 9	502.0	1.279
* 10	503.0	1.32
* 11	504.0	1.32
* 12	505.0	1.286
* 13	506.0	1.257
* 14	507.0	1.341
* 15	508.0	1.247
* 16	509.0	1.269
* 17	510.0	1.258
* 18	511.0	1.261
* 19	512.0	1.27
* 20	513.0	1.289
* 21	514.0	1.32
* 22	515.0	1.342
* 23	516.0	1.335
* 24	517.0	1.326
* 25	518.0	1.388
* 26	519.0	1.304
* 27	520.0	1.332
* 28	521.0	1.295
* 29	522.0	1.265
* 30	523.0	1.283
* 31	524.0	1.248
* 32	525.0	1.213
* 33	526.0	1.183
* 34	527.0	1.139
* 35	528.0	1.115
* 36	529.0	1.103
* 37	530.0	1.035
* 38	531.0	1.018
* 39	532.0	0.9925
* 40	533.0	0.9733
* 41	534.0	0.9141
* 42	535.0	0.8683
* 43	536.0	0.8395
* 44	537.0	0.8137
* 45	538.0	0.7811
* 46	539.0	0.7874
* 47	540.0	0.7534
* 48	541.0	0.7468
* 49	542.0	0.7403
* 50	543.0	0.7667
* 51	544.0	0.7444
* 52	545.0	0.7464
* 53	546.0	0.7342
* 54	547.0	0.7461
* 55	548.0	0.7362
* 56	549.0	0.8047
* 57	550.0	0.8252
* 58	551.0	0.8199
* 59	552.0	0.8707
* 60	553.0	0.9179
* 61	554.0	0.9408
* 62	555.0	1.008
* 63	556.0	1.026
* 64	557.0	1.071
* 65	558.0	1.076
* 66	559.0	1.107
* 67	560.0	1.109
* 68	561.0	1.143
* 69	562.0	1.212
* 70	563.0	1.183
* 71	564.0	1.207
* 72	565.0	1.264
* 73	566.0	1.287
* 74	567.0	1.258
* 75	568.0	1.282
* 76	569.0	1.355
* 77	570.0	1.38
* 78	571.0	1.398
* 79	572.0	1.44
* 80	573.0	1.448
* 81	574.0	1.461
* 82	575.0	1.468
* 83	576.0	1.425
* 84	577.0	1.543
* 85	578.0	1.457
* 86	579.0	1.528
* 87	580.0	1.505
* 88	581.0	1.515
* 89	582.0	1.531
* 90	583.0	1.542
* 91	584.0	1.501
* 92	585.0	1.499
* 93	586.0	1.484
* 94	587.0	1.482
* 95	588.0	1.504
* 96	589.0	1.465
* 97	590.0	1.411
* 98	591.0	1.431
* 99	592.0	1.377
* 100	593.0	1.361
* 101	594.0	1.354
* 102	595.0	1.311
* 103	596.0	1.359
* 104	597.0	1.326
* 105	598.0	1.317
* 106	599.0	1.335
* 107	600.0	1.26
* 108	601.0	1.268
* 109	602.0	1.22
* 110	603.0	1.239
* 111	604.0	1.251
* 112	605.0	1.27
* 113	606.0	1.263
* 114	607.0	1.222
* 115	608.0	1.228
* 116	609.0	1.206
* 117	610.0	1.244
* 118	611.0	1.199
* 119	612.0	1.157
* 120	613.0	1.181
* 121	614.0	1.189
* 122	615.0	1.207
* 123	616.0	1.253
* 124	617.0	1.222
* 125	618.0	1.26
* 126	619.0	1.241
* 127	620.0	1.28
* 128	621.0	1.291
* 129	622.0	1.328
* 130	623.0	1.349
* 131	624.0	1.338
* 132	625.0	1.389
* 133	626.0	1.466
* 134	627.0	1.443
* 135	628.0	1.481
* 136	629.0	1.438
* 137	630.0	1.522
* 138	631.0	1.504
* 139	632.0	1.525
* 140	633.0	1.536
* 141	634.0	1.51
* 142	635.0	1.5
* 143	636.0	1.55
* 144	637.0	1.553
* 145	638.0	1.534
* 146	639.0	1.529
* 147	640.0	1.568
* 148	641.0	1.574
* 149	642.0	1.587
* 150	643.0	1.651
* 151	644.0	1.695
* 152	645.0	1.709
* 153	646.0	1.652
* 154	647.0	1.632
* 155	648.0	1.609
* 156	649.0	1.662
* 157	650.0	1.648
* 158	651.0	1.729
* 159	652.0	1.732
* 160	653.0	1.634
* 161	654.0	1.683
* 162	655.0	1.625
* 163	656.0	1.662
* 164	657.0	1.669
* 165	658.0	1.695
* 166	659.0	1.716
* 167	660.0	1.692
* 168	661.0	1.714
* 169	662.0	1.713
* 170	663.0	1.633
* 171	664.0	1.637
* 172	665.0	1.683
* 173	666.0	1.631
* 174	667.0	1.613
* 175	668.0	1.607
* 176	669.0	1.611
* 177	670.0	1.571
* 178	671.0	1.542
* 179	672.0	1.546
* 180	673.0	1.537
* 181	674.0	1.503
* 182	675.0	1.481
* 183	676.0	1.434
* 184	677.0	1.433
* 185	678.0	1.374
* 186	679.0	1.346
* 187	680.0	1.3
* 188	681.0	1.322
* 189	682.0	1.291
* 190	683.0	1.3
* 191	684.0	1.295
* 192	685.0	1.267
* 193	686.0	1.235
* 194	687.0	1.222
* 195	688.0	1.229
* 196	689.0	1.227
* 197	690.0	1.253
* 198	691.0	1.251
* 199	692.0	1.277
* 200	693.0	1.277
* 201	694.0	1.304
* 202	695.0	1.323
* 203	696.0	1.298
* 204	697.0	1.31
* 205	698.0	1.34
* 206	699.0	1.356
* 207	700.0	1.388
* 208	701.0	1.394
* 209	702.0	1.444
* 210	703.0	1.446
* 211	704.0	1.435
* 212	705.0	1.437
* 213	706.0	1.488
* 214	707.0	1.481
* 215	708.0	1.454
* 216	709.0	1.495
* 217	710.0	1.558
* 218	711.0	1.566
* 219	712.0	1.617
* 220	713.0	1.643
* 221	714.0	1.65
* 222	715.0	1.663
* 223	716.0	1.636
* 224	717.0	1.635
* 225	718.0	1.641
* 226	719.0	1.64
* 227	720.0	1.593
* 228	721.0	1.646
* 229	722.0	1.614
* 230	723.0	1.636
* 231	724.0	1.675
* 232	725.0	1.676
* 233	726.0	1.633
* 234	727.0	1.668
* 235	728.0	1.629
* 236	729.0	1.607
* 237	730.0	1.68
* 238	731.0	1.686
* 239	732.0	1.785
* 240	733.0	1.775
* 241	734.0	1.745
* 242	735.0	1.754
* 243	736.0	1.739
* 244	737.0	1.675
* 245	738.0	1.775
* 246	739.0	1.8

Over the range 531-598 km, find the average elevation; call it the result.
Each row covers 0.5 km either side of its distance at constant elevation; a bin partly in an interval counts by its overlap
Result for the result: 1.17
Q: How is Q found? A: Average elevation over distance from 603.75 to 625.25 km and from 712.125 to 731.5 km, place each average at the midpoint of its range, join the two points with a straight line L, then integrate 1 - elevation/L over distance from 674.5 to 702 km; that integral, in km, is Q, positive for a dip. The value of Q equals 3.7 km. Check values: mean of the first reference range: 1.25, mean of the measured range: 1.32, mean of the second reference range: 1.64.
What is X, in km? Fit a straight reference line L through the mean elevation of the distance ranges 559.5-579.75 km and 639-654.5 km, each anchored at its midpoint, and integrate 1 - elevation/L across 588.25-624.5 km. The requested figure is 4.9 km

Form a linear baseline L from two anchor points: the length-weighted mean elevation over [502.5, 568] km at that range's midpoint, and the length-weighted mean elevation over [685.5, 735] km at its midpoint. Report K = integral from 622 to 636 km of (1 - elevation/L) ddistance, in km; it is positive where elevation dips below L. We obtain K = -1.6 km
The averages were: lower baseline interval 1.08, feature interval 1.46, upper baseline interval 1.51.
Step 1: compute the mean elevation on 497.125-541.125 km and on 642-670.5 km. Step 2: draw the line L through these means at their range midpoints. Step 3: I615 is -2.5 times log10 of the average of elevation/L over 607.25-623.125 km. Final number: 0.22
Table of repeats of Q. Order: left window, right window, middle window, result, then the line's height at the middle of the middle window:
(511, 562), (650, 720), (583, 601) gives -2.98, 1.2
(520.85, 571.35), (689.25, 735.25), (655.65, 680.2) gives -3.26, 1.39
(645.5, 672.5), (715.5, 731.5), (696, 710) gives 1.91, 1.65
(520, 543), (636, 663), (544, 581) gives 0.79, 1.17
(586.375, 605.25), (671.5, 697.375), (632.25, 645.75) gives -2.40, 1.34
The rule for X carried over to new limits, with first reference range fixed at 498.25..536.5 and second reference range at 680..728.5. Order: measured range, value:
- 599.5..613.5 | 1.0 km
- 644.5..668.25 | -4.7 km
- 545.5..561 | 4.1 km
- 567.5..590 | -3.0 km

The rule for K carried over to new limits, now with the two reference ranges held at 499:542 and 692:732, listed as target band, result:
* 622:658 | -4.6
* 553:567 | 1.3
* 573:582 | -1.6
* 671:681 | 0.1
